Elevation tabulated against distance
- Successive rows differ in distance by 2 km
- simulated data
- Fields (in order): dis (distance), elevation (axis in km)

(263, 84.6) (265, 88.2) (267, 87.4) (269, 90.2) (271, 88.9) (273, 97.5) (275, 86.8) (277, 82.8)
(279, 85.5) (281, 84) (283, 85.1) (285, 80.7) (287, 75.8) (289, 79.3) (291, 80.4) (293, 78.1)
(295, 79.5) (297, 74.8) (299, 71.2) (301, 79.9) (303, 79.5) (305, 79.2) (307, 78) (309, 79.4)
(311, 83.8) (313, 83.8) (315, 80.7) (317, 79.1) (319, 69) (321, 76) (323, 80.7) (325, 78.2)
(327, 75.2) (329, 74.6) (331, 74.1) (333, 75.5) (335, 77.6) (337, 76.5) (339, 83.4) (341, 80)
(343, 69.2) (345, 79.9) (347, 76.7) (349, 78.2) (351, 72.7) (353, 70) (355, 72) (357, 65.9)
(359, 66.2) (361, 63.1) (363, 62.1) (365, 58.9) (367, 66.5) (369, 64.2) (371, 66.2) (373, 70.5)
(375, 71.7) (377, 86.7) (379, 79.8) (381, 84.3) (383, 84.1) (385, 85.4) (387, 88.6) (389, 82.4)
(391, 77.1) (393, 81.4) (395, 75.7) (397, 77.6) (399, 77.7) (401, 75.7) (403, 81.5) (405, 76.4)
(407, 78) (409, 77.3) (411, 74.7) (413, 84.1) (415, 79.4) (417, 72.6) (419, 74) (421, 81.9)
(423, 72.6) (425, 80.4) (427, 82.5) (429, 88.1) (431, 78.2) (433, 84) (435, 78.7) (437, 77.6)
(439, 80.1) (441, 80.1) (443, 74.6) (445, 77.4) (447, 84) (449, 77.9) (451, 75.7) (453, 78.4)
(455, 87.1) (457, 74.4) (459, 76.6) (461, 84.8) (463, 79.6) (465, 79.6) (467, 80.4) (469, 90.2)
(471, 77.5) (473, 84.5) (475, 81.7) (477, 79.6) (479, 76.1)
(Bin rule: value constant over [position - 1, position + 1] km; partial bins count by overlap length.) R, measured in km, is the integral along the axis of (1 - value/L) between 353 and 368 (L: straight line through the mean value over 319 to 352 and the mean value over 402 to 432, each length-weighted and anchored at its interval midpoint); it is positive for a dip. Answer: 2.3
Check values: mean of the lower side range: 76.5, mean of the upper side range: 78.8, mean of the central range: 65.3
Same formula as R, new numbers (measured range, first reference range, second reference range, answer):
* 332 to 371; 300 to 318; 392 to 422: 3.90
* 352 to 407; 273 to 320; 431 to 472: 3.76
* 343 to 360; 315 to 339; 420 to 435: 1.12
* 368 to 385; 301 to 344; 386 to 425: 0.37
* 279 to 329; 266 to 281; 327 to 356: 2.23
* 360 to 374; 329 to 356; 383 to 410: 2.36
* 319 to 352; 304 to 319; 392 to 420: 1.12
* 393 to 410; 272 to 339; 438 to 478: 0.48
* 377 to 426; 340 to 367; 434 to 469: -3.08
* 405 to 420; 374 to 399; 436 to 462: 0.59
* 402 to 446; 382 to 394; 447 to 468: 1.36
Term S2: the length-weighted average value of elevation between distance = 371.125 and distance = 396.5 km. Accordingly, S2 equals 80.1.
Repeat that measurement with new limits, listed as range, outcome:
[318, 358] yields 75.3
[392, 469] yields 79.1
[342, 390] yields 73.6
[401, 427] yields 77.8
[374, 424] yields 79.2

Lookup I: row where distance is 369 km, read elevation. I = 64.2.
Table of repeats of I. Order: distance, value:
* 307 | 78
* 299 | 71.2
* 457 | 74.4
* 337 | 76.5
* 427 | 82.5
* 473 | 84.5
